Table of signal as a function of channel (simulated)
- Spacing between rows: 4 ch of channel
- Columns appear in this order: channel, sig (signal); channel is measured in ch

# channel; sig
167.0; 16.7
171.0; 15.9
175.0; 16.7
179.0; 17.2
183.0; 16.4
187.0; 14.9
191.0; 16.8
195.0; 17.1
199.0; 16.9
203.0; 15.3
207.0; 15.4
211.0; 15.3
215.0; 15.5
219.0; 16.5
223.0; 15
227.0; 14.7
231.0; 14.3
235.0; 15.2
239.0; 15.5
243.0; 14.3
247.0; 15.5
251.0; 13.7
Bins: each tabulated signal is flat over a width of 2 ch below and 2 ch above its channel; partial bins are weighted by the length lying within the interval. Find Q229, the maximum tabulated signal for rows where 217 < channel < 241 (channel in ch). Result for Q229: 16.5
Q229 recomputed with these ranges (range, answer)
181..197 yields 17.1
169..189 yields 17.2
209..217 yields 15.5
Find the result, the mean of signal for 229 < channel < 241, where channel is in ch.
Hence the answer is 15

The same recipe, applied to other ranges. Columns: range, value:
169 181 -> 16.6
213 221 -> 16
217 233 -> 15.1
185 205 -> 16.2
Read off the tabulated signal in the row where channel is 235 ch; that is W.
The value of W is 15.2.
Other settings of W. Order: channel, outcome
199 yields 16.9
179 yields 17.2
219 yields 16.5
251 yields 13.7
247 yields 15.5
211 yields 15.3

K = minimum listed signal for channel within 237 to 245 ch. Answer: 14.3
